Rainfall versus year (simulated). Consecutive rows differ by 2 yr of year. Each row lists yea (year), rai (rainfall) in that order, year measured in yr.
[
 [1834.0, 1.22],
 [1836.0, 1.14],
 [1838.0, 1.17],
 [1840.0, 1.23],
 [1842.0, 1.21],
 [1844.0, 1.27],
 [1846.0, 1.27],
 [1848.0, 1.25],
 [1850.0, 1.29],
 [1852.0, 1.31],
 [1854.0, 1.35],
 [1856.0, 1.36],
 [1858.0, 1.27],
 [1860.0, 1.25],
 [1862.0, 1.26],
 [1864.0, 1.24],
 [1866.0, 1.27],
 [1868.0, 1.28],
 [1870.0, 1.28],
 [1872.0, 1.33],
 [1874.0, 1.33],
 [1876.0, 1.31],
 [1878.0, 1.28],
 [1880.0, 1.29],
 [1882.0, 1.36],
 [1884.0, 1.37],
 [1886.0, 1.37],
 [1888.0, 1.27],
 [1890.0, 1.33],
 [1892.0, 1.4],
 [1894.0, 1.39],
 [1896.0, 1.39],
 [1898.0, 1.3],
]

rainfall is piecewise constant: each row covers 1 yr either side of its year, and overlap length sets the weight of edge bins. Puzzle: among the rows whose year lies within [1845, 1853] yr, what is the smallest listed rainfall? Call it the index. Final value 1.25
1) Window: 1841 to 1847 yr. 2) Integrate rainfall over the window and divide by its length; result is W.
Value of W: 1.25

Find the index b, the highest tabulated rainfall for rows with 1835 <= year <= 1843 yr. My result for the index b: 1.23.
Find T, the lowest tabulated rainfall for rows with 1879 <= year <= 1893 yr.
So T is 1.27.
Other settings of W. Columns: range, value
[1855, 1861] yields 1.29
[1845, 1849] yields 1.26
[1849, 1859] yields 1.32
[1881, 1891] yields 1.34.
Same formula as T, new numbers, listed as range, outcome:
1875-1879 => 1.28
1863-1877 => 1.24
